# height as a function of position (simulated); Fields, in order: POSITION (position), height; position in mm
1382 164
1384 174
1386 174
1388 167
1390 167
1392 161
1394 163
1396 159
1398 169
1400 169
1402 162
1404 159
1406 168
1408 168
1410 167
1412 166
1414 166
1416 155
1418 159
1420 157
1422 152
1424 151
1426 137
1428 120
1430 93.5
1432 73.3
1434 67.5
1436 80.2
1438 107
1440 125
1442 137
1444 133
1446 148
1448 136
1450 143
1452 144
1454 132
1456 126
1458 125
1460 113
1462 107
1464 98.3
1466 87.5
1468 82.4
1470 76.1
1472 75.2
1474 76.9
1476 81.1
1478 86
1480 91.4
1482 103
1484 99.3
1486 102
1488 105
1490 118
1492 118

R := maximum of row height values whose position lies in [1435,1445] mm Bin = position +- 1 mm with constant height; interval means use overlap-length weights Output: 137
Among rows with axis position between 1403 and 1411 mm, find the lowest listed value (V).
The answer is 159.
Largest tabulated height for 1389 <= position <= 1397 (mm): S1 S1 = 167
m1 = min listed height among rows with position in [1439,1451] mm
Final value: 125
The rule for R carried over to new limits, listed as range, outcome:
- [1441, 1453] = 148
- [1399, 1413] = 169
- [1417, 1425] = 159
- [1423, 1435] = 151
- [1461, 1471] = 107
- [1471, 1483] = 103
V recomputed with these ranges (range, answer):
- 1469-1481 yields 75.2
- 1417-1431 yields 93.5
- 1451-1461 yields 113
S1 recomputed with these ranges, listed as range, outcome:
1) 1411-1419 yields 166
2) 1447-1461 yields 144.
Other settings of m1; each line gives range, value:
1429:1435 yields 67.5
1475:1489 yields 81.1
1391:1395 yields 161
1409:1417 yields 155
